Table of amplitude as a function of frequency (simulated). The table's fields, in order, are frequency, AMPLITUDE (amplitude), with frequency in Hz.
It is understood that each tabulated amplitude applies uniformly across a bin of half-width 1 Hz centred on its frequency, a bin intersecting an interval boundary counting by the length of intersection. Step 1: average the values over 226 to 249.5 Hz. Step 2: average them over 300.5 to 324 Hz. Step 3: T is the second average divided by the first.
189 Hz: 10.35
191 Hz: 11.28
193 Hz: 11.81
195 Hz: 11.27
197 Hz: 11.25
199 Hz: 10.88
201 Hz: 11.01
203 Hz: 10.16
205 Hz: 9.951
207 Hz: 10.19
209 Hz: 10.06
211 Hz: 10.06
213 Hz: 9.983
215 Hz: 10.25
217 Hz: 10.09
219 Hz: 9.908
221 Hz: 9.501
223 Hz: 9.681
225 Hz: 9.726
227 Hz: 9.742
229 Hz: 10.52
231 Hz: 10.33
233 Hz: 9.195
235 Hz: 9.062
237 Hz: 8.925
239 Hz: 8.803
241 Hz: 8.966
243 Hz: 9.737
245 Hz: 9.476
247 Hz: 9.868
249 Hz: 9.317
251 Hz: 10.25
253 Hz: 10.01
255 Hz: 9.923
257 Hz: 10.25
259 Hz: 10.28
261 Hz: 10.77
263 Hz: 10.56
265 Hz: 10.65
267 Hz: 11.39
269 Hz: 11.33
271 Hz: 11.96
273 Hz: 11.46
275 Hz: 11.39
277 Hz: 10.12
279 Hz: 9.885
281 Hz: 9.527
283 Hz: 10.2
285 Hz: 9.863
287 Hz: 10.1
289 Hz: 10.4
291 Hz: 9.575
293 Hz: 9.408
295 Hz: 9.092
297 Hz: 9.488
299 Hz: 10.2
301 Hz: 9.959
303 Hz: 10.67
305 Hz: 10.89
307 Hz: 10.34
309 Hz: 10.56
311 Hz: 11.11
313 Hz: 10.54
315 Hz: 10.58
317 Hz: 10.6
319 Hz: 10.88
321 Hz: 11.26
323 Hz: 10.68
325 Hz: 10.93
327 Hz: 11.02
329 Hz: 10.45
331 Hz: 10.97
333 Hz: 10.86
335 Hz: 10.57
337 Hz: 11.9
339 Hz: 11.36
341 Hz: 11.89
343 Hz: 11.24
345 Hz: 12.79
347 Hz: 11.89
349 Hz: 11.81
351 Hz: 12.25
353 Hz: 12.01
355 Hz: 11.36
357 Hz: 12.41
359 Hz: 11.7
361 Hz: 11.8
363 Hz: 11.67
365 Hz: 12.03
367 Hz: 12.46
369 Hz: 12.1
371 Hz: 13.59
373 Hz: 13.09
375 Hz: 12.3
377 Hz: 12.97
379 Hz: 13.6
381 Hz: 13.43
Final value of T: 1.1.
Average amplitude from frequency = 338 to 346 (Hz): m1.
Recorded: 11.8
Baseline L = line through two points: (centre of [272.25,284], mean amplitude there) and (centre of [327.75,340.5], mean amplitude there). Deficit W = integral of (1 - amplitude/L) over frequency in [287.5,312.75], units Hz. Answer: 1.21 Hz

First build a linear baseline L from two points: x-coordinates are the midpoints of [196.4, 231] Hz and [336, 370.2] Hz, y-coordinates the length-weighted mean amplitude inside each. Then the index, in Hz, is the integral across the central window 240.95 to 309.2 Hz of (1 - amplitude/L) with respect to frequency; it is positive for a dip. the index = 4.4 Hz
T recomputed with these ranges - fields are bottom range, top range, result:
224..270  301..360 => 1.12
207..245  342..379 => 1.26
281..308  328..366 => 1.16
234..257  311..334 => 1.14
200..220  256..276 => 1.08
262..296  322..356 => 1.10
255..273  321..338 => 1.01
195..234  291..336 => 1.03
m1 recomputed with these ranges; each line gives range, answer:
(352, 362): 11.9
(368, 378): 12.8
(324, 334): 10.8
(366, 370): 12.3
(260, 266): 10.7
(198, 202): 10.9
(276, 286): 9.92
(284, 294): 9.87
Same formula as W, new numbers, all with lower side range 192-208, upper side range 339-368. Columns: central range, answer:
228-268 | 4.5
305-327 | 1.7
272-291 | 1.9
